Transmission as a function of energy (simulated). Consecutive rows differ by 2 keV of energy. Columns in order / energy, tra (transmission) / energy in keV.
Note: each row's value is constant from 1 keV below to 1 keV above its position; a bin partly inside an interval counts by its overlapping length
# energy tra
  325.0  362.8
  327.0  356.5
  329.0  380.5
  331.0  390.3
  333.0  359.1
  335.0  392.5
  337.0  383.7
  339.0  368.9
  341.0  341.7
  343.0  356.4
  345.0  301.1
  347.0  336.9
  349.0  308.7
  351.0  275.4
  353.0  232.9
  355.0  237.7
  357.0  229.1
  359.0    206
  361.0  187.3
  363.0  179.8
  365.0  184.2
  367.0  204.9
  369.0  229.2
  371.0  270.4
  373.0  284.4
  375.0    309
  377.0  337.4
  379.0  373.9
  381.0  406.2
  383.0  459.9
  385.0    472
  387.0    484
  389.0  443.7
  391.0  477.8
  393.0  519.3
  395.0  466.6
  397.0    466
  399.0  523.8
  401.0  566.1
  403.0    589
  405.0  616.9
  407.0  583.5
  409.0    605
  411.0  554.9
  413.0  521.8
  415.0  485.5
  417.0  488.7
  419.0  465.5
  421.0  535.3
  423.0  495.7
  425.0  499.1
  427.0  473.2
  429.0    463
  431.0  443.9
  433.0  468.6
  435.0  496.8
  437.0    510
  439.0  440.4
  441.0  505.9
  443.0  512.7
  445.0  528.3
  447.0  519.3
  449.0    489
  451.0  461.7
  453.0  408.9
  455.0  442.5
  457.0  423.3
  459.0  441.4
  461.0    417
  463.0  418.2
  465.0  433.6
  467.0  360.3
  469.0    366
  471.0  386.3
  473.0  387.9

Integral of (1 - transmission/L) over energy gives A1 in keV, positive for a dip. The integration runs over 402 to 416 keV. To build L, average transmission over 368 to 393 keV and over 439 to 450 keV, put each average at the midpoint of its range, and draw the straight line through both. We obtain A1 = -4.1 keV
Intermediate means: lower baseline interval 385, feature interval 565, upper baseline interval 505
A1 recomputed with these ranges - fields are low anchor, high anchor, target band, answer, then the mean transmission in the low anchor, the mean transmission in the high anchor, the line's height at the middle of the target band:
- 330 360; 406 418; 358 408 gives 6.7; 315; 540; 442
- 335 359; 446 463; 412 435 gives -4.5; 306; 448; 407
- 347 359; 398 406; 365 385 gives 4.3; 259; 574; 401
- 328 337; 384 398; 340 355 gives 3.8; 381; 476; 405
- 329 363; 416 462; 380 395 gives -3.3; 305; 475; 381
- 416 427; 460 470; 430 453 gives -1.8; 495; 399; 451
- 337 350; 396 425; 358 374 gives 7.4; 339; 534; 405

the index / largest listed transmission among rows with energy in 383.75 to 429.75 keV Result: 616.9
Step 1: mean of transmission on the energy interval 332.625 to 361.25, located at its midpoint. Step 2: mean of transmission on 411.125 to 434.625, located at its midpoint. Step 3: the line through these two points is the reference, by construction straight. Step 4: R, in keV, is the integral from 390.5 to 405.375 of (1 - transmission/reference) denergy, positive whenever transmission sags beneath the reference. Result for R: -3.4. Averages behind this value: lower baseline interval 303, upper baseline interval 488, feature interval 526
